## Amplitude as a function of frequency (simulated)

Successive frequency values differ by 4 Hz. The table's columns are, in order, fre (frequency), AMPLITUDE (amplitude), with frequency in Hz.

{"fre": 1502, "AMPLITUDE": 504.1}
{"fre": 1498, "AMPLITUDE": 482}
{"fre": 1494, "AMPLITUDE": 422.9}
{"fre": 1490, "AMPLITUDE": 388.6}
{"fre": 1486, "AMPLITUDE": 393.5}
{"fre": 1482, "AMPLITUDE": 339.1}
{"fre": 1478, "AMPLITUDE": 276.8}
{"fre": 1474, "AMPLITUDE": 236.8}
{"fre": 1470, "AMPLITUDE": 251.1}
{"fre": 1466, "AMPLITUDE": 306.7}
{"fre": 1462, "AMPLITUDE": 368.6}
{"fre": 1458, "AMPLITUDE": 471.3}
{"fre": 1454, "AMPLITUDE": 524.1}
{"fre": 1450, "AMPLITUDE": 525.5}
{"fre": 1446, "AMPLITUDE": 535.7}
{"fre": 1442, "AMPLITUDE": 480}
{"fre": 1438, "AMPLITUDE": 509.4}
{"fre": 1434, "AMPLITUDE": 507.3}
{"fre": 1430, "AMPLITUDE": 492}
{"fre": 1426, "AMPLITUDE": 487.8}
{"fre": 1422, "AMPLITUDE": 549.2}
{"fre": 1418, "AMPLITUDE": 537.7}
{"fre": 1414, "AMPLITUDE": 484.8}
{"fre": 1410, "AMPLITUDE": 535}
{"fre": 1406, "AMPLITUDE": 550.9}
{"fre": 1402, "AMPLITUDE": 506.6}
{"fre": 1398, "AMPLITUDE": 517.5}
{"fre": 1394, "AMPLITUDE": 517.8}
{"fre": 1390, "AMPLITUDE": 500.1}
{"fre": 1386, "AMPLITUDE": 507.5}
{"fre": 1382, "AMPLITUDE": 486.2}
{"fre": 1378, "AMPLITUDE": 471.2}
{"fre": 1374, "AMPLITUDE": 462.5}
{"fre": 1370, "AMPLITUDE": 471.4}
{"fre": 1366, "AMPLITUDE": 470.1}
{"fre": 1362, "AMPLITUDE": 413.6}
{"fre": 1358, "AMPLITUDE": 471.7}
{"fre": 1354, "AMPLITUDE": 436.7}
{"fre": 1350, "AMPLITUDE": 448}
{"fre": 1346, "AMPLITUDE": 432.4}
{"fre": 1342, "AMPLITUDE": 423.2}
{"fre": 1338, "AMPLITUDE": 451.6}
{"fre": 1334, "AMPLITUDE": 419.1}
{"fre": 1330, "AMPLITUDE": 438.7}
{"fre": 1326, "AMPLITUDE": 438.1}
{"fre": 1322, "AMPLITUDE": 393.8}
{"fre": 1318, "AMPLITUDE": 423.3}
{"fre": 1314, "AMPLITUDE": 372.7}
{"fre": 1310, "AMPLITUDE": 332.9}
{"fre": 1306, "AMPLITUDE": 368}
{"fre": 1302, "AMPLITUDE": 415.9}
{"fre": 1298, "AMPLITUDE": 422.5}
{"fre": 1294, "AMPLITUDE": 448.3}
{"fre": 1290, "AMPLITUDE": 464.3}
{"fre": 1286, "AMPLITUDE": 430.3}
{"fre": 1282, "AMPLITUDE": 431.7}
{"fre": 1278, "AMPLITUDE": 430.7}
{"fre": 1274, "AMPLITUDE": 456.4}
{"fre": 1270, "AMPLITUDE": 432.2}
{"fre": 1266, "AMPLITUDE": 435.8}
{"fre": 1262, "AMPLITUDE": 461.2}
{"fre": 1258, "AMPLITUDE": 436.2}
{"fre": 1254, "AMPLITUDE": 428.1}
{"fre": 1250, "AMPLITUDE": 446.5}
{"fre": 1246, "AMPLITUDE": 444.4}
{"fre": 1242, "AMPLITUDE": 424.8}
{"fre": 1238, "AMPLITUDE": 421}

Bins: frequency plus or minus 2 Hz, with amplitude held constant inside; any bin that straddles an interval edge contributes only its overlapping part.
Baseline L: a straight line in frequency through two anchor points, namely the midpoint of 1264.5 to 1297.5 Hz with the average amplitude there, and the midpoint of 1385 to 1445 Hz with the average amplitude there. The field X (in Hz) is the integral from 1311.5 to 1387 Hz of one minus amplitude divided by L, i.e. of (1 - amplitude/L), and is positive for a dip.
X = 5.6 Hz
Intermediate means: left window 440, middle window 442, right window 513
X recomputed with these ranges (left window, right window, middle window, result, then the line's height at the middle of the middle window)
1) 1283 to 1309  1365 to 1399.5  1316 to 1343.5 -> 1.3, 448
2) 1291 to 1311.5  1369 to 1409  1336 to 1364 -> 1.1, 457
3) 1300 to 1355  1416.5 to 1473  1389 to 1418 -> -4.7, 446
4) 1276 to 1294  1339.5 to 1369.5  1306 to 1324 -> 2.5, 442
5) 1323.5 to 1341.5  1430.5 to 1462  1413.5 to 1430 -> -1.0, 484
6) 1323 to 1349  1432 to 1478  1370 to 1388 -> -2.2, 429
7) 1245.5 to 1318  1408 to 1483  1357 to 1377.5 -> -1.1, 435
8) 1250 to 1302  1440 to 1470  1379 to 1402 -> -3.2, 443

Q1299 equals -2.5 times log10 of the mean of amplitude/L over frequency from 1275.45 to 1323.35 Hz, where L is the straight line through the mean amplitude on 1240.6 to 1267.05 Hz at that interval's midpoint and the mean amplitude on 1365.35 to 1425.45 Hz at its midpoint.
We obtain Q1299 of 0.12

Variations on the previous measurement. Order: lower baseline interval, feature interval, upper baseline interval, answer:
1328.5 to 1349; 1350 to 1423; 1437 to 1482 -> -0.169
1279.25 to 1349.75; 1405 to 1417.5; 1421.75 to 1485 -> -0.230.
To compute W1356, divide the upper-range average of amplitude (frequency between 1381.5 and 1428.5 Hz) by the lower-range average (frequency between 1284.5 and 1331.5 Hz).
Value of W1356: 1.25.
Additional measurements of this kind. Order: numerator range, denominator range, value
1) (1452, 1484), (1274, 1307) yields 0.81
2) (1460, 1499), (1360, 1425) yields 0.69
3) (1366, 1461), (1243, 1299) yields 1.14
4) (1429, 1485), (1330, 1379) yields 0.93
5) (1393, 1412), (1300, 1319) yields 1.38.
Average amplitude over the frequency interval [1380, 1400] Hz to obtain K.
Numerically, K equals 506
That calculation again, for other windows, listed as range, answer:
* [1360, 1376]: 454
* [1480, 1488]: 366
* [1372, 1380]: 467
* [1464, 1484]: 282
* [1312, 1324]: 397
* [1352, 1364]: 441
